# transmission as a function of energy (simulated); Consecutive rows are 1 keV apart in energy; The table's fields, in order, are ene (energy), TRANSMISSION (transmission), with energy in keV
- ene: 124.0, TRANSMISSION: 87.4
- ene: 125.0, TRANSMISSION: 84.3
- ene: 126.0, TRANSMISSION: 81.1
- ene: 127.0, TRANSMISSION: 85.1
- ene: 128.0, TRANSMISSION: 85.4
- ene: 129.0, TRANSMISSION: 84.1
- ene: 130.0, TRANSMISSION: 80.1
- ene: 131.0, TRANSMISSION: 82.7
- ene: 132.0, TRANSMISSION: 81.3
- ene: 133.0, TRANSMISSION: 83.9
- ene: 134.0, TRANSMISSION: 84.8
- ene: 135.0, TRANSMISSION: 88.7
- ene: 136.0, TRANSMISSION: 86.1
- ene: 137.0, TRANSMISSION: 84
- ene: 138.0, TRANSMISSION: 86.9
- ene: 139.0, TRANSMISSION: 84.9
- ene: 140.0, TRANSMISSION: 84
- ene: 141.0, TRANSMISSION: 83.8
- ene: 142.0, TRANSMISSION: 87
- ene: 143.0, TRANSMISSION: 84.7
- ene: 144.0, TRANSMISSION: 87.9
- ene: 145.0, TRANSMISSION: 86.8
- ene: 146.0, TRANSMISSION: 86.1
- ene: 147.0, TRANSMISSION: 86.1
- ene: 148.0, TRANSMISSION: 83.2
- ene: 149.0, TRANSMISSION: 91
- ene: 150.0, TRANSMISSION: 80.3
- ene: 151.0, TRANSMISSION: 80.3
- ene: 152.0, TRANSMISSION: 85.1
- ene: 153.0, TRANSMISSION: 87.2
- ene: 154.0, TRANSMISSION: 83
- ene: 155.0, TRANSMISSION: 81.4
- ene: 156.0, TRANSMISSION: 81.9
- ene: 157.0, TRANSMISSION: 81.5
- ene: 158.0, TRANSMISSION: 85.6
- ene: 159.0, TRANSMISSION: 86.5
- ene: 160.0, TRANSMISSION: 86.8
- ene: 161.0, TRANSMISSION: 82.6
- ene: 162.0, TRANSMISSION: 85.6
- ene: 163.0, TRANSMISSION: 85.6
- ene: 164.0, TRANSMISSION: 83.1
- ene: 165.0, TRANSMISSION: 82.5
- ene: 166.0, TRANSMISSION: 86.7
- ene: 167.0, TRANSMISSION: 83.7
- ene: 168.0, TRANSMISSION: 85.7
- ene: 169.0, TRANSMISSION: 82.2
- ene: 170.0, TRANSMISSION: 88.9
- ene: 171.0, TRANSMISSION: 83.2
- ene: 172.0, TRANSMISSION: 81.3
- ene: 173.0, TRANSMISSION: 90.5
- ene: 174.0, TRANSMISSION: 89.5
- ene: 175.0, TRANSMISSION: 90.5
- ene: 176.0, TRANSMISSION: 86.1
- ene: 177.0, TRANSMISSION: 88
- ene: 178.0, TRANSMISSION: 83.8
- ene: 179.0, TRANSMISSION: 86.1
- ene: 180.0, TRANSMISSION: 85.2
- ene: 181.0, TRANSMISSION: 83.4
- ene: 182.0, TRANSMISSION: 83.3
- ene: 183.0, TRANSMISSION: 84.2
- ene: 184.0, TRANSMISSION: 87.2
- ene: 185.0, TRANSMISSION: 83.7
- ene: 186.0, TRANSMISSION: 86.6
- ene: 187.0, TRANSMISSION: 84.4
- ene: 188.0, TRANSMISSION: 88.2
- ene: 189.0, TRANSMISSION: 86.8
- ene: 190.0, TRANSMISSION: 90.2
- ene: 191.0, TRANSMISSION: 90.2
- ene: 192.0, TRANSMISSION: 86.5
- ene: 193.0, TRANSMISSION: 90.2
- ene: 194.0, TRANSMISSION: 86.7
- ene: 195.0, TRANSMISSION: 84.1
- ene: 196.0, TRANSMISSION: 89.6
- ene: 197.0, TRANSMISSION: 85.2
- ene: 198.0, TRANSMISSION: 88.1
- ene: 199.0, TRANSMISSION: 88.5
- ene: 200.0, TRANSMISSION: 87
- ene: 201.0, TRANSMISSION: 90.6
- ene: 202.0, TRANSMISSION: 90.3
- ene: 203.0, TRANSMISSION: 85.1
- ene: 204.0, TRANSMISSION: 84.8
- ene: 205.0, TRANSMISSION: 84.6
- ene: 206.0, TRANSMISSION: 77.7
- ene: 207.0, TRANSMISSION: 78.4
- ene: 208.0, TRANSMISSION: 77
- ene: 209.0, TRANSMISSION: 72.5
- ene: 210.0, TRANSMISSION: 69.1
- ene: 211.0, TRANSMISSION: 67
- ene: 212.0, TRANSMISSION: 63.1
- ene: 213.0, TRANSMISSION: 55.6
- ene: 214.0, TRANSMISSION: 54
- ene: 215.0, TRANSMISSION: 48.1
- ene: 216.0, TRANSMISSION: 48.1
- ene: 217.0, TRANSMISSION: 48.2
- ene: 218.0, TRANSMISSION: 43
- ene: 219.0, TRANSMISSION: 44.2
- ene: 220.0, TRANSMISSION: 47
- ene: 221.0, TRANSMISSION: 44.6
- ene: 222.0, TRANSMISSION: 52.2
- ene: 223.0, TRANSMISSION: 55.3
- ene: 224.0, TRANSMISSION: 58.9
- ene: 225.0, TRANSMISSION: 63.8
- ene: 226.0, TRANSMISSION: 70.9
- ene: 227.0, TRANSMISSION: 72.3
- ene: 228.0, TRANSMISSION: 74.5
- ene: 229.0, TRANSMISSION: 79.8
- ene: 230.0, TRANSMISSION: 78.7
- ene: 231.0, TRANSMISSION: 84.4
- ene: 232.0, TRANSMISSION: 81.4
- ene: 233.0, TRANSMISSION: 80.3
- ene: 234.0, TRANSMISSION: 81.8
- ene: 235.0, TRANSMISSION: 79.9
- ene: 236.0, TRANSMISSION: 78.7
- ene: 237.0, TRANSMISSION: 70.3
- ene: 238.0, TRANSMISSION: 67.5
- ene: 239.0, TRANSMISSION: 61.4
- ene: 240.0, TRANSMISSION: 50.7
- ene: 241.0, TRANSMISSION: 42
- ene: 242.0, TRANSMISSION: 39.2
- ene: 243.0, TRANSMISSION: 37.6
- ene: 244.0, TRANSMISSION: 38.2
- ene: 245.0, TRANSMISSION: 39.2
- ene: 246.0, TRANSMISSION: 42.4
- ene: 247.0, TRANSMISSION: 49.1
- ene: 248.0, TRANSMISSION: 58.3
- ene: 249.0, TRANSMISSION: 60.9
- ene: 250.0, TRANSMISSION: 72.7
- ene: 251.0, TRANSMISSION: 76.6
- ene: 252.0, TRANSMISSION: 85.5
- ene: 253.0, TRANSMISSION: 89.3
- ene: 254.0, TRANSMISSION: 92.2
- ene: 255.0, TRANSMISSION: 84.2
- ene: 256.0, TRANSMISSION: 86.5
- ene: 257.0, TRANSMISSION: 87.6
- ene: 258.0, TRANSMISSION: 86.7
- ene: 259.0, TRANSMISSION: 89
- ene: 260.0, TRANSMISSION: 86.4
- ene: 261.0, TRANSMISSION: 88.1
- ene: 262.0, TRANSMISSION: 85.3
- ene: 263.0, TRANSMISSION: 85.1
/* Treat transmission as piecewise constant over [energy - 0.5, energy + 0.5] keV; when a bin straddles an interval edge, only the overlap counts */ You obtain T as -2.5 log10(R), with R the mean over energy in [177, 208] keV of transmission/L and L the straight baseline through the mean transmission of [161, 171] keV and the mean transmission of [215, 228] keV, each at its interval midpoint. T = -0.222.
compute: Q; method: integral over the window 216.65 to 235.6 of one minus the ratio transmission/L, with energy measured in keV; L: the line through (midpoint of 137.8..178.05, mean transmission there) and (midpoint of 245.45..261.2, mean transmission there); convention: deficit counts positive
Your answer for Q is 3.3 keV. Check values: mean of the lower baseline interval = 85.2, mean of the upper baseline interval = 76.9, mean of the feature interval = 65.5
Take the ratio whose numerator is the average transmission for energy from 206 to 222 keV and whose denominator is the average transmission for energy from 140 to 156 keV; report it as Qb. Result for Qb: 0.68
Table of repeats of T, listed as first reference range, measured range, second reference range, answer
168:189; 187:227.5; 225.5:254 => 0.07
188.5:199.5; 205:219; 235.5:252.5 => 0.24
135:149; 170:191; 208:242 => -0.15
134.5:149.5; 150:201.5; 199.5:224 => -0.14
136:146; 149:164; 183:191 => 0.03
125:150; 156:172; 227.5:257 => -0.05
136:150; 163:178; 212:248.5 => -0.11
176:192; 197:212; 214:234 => -0.10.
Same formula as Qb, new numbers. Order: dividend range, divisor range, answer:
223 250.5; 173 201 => 0.73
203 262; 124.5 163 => 0.80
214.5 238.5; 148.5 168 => 0.77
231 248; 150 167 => 0.71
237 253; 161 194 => 0.65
